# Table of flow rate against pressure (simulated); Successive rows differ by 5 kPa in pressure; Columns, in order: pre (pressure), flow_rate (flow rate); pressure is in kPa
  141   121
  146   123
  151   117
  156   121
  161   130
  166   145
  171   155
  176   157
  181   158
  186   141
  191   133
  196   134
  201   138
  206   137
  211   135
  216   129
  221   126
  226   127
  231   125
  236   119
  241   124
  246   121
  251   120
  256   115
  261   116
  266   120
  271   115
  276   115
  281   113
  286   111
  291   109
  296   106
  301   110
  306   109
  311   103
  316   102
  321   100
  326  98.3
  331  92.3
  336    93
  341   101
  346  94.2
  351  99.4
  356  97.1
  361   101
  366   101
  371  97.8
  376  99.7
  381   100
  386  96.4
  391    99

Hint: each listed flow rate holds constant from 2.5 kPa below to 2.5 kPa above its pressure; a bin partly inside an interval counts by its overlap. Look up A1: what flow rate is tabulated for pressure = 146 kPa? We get 123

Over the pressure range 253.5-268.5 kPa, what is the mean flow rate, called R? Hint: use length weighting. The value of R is 117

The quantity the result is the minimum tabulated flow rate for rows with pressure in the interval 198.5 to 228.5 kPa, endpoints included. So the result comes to 126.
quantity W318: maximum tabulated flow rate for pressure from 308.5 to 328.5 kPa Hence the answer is 103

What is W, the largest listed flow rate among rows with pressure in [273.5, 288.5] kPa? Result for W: 115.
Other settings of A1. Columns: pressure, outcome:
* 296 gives 106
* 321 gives 100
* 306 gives 109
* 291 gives 109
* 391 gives 99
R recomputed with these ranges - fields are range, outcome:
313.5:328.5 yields 100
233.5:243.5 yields 122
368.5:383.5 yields 99.2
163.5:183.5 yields 154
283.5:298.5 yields 109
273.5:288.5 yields 113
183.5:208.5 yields 137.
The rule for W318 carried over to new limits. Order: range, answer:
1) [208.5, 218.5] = 135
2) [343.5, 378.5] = 101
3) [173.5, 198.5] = 158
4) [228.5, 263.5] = 125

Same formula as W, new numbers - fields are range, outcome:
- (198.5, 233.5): 138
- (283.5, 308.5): 111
